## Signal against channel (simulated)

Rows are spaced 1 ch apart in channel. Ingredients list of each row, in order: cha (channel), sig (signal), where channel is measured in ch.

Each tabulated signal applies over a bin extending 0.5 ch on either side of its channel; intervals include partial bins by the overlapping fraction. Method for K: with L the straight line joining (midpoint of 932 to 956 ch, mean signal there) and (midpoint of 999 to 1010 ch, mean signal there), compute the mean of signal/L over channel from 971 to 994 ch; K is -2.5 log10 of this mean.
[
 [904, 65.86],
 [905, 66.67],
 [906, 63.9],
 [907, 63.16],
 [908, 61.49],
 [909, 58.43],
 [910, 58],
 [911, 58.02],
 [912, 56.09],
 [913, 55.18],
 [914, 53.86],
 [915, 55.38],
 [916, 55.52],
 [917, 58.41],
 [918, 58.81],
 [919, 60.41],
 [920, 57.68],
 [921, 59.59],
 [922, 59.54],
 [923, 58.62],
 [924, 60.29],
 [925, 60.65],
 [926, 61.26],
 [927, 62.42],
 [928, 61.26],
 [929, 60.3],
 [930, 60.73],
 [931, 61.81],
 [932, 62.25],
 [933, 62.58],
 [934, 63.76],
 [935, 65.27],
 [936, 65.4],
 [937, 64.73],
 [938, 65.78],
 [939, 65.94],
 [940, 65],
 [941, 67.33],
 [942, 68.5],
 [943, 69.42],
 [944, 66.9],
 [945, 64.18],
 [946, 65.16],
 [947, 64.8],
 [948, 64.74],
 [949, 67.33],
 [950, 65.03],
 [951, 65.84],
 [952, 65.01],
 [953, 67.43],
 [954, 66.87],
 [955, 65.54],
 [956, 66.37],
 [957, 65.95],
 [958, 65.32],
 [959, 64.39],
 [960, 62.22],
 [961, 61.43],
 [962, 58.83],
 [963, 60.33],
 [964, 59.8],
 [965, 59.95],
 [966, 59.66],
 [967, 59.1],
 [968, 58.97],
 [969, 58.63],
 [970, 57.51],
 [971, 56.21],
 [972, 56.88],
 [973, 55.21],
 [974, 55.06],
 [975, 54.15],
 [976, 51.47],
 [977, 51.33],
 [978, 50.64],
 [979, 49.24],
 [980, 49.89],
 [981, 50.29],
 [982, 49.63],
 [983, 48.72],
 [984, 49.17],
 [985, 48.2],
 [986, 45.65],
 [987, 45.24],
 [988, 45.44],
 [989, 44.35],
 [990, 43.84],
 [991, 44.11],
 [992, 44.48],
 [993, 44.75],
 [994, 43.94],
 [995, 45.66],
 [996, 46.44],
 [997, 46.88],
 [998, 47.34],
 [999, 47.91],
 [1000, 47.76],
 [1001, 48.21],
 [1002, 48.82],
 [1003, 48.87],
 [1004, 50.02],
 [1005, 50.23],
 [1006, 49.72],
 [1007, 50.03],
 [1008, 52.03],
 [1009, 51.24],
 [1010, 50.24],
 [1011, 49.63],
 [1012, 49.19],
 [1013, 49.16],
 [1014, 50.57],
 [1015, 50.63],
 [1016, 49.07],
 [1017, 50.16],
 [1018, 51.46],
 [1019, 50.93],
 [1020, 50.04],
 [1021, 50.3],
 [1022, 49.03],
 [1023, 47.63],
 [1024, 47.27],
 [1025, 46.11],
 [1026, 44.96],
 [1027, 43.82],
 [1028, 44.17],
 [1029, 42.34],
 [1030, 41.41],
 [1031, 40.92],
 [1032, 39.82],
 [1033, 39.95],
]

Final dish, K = 0.14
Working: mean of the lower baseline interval 65.7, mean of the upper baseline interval 49.6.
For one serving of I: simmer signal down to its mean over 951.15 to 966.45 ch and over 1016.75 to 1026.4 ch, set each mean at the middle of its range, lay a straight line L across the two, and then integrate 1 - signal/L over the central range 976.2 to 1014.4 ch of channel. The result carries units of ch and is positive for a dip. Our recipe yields 4.6 ch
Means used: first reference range 63.3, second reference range 48.8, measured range 48.1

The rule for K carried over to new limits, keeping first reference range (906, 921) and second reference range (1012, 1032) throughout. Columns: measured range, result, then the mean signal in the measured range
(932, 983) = -0.14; 61.1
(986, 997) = 0.12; 45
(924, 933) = -0.09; 61.3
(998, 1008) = 0.00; 49.1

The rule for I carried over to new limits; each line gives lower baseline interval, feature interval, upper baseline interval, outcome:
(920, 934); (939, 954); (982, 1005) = -2.51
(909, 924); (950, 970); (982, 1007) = -4.22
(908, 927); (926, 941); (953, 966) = -0.82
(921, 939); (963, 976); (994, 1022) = -0.42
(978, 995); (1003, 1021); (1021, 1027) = -1.26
